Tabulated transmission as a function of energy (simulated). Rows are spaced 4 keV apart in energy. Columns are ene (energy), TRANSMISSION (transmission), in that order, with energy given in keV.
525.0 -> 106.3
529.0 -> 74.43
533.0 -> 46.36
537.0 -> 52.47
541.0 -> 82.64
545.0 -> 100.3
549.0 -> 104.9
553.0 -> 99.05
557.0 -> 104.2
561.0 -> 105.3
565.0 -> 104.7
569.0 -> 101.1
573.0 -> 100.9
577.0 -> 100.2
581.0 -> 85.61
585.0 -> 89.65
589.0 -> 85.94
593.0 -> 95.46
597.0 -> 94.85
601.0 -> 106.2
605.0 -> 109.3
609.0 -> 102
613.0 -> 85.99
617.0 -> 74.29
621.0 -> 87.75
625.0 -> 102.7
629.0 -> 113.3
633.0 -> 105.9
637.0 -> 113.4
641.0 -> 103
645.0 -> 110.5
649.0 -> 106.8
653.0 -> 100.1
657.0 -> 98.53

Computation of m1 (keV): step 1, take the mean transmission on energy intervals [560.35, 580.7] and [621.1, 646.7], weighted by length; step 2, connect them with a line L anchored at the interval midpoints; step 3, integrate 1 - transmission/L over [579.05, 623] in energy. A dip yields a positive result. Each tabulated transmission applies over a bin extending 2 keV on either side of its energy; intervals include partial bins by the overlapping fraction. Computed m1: 4.7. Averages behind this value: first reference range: 101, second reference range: 107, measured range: 92.5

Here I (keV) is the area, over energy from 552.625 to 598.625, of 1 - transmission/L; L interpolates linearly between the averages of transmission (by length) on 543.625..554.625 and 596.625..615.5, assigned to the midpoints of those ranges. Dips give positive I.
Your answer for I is 1.5 keV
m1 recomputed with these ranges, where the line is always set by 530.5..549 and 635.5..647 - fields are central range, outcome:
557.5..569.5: -3.2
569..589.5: -1.5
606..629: 1.7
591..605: -0.9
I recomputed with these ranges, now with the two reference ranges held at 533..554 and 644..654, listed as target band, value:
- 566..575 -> -1.2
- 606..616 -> 0.4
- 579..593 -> 0.6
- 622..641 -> -0.9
